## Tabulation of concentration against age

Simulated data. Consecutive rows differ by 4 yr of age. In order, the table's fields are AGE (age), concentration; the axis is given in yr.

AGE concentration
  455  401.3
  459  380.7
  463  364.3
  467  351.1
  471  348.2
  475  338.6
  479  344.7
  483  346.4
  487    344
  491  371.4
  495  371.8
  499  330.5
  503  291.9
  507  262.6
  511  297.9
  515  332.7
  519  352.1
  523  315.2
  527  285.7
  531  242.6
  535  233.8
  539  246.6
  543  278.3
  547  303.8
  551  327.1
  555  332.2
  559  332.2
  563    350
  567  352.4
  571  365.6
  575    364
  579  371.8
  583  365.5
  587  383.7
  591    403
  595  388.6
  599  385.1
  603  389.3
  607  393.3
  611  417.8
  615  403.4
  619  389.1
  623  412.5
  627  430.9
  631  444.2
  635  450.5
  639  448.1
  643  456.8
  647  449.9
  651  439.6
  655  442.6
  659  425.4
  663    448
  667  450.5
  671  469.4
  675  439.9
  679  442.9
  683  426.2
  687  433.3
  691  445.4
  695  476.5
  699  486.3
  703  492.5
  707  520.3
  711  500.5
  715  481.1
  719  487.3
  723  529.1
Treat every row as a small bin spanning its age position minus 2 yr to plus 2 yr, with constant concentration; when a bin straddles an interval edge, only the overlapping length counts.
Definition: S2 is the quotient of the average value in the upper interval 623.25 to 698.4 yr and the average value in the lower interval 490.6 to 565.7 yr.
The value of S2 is 1.4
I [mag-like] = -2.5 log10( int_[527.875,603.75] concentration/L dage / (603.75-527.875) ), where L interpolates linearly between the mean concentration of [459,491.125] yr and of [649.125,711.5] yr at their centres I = 0.19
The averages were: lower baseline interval 352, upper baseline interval 458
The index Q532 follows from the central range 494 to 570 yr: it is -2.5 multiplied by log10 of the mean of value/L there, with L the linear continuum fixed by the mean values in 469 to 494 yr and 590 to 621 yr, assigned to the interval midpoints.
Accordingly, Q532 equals 0.20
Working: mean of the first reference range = 350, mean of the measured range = 307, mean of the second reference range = 396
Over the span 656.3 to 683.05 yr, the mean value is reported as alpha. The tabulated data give 444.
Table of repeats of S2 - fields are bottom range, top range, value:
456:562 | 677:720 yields 1.47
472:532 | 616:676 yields 1.36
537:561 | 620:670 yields 1.45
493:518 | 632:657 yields 1.42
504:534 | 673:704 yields 1.53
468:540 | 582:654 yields 1.31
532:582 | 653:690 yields 1.38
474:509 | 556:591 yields 1.09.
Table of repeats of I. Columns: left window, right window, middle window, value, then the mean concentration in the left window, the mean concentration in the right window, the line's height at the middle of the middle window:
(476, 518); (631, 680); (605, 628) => 0.03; 330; 447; 418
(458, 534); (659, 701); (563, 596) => 0.03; 328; 451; 384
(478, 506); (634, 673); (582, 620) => 0.05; 340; 448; 413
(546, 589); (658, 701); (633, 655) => -0.07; 351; 450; 419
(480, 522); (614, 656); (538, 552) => 0.25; 330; 434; 364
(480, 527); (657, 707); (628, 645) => -0.06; 327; 456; 423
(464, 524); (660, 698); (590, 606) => 0.02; 334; 448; 398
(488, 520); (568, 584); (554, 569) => 0.05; 326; 366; 358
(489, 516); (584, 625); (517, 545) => 0.22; 322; 396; 343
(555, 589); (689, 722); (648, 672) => 0.00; 359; 488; 444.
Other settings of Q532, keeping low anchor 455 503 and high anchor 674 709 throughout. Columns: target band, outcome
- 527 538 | 0.47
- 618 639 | 0.00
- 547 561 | 0.20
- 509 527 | 0.17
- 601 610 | 0.07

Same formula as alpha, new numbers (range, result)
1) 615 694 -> 439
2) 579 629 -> 396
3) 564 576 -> 360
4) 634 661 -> 444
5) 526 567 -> 296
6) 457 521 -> 339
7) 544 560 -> 320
